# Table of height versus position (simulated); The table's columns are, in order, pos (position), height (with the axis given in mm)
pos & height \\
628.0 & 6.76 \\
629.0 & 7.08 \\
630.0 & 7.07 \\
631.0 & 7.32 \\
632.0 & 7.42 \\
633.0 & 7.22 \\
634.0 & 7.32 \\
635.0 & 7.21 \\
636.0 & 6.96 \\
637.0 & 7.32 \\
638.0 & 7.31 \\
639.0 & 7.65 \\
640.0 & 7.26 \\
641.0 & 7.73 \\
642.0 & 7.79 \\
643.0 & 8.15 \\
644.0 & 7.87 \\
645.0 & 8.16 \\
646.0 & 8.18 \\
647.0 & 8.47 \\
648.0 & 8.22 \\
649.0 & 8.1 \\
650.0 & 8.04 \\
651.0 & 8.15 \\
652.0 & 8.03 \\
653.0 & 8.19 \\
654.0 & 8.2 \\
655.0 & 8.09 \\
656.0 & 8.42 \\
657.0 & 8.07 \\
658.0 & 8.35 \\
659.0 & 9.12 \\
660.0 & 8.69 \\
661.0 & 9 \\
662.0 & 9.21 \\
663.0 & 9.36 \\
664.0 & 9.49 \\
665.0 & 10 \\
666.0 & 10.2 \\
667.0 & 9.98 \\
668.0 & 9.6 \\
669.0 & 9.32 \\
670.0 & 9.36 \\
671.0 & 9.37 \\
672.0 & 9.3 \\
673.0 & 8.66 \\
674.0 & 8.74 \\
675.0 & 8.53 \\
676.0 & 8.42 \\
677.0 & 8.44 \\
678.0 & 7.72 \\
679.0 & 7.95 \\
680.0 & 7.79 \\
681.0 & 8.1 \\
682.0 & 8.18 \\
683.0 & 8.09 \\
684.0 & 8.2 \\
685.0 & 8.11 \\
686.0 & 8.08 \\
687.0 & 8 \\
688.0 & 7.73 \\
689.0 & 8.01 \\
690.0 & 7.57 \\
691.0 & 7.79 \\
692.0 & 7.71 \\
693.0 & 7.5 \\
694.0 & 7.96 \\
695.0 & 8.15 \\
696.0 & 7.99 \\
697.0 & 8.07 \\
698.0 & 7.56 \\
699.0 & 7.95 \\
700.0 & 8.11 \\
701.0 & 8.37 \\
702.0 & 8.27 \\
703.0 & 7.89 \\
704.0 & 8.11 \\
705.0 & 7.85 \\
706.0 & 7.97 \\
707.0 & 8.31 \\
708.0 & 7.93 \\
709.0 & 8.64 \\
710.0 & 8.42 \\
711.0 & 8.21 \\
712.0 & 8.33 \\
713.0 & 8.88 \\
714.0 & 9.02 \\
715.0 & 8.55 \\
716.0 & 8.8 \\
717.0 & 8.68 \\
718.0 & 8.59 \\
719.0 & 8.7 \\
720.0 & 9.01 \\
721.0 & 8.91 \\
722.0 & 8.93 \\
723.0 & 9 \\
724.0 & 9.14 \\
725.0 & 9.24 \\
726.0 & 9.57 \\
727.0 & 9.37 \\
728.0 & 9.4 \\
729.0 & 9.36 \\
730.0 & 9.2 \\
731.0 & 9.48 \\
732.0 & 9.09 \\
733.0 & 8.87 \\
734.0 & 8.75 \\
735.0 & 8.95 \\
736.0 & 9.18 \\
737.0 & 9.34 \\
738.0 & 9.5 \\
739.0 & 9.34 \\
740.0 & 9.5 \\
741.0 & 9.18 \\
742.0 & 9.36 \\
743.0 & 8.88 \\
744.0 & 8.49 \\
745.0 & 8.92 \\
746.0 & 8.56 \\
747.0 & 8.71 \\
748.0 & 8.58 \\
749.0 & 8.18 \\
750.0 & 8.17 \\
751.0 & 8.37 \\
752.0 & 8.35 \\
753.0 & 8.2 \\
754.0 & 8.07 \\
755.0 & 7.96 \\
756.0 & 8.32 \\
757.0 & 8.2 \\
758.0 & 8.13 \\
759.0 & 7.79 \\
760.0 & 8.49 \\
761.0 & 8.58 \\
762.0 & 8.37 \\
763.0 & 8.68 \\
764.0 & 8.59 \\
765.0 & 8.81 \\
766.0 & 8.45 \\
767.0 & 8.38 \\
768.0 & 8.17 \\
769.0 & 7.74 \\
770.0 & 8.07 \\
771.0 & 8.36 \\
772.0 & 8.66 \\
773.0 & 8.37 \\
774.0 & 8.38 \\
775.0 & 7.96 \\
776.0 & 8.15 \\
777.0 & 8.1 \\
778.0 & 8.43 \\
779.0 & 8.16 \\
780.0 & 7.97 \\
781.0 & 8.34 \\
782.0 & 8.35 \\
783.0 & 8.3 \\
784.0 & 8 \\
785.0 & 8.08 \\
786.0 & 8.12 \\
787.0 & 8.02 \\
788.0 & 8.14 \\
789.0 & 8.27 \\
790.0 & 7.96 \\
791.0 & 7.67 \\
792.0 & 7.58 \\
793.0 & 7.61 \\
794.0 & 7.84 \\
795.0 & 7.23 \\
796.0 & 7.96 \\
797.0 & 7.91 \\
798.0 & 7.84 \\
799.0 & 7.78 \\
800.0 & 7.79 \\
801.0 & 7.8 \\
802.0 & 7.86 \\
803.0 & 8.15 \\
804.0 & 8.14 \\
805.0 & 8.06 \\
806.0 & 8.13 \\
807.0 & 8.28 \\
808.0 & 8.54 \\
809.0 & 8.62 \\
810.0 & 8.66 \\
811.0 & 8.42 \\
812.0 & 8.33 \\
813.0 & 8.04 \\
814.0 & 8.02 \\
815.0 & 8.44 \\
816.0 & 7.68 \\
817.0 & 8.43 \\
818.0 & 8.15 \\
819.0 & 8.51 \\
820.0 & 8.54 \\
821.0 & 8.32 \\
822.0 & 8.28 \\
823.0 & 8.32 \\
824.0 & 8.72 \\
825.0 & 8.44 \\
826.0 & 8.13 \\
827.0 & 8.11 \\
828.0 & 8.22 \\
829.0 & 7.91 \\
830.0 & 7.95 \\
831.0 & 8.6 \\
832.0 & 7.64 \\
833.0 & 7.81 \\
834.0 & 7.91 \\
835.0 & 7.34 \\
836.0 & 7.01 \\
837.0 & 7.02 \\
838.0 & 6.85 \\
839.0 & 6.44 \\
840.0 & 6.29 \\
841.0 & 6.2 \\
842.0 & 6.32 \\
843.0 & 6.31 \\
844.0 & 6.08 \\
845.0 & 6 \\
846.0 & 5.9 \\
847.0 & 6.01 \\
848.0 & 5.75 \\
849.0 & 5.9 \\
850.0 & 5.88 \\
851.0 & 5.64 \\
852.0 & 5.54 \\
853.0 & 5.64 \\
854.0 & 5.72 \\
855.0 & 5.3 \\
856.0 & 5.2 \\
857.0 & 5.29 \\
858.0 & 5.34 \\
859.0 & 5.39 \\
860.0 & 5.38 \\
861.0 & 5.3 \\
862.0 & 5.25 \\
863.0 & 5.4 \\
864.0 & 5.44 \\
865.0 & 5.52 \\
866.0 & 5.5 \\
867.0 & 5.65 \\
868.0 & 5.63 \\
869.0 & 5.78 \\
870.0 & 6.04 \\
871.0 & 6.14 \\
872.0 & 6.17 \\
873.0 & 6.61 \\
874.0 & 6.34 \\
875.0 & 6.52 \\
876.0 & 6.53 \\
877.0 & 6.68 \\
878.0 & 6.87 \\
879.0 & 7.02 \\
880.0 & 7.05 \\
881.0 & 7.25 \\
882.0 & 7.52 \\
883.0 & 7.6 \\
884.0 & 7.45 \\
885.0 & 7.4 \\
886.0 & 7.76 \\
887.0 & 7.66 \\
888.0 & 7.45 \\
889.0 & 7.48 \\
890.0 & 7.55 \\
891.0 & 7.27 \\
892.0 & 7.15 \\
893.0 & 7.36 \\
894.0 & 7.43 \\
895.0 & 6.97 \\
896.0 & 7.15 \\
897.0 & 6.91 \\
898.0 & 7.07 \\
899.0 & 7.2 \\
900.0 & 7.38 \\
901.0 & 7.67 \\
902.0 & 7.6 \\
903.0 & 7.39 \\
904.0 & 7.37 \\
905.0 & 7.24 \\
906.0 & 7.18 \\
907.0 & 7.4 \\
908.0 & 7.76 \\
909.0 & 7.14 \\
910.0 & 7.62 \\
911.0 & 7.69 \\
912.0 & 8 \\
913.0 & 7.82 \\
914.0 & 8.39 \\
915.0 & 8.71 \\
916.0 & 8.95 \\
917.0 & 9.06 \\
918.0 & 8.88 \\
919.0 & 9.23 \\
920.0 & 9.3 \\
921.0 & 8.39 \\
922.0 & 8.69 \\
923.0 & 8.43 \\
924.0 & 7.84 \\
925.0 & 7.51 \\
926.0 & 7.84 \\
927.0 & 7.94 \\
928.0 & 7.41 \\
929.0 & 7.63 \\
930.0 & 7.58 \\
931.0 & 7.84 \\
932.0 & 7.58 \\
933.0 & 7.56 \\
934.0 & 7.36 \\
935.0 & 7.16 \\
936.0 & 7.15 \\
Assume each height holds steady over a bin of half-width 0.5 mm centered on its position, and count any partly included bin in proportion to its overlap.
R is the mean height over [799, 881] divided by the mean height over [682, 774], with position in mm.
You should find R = 0.82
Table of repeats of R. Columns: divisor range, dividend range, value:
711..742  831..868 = 0.67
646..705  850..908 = 0.78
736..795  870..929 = 0.90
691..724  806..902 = 0.84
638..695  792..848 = 0.92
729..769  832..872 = 0.69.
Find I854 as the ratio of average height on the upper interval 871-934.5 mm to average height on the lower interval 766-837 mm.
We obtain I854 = 0.9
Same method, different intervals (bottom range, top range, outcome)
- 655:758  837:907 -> 0.75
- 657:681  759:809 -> 0.91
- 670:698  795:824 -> 1.00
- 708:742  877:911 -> 0.82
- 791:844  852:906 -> 0.84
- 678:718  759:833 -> 1.01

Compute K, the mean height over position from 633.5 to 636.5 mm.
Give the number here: 7.16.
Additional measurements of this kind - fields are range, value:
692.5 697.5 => 7.93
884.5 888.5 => 7.57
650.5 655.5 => 8.13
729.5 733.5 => 9.16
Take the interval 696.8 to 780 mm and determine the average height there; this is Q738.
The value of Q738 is 8.57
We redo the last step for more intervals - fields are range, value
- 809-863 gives 7.02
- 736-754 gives 8.79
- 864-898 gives 6.81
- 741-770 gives 8.42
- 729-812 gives 8.37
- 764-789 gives 8.24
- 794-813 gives 8.08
